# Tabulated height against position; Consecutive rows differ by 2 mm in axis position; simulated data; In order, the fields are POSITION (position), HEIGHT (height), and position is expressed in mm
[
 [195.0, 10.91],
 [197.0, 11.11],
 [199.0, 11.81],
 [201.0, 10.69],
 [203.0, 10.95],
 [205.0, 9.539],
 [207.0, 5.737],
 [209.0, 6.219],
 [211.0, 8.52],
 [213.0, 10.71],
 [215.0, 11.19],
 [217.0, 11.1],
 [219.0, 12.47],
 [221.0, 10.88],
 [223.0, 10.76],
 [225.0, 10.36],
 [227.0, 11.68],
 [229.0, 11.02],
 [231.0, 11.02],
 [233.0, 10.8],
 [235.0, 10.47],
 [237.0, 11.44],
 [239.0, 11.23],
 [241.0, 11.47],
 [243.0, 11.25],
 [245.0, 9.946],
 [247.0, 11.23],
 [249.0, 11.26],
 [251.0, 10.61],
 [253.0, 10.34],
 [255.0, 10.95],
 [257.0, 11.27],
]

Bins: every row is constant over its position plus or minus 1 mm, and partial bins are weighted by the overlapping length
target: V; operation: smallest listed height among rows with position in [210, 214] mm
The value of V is 8.52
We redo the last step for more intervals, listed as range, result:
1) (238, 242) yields 11.23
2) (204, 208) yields 5.737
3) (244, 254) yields 9.946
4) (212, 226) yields 10.36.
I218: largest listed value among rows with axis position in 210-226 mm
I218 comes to 12.47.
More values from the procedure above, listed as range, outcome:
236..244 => 11.47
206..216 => 11.19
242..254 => 11.26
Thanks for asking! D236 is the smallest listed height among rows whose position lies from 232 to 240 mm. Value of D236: 10.47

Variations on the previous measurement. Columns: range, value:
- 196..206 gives 9.539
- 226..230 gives 11.02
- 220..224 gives 10.76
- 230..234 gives 10.8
